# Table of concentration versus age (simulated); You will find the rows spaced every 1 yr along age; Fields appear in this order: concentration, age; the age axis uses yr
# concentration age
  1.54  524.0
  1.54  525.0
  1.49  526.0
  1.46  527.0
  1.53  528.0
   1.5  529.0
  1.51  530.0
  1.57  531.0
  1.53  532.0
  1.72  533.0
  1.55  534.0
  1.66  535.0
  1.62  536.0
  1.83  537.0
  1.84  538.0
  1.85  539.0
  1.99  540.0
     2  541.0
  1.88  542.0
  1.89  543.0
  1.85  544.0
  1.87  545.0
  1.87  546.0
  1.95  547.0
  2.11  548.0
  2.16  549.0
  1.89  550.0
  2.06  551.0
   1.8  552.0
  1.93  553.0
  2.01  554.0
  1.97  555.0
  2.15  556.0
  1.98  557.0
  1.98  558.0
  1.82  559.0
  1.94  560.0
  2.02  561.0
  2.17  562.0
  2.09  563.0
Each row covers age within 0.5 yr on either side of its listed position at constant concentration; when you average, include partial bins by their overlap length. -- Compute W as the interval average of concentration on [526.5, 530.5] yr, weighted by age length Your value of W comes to 1.5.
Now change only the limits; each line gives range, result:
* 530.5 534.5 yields 1.59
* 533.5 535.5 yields 1.6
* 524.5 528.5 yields 1.51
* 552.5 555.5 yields 1.97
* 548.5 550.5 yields 2.02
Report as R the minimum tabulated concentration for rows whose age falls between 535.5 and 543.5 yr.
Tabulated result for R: 1.62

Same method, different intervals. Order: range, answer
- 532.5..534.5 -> 1.55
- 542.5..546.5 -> 1.85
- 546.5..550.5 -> 1.89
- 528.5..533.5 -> 1.5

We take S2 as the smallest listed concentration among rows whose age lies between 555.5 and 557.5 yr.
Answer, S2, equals 1.98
